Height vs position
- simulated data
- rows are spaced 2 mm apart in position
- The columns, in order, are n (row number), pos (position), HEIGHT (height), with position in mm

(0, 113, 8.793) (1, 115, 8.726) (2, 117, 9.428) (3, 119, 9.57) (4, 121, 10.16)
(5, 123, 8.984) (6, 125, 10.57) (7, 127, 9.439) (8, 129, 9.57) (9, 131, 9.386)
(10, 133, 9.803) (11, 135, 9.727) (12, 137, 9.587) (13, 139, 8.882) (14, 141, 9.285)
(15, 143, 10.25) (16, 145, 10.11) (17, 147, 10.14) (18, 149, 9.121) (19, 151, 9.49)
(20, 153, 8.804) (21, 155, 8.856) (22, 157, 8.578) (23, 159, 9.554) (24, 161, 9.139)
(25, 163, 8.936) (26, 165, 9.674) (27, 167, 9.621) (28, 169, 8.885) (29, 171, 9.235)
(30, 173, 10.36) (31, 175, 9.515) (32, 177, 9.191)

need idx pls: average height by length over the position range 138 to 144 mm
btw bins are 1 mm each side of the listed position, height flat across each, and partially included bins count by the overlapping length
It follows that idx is 9.47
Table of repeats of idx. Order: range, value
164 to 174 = 9.55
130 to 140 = 9.48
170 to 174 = 9.8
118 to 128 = 9.74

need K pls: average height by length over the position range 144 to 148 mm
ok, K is 10.1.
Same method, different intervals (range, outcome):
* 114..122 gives 9.47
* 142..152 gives 9.82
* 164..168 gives 9.65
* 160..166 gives 9.25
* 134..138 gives 9.66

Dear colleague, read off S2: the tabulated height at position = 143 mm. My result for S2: 10.25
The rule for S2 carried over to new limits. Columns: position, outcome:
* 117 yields 9.428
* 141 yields 9.285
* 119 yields 9.57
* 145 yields 10.11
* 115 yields 8.726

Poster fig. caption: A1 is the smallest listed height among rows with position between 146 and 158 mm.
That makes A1 8.578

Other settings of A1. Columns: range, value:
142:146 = 10.11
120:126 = 8.984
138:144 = 8.882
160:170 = 8.885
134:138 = 9.587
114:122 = 8.726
